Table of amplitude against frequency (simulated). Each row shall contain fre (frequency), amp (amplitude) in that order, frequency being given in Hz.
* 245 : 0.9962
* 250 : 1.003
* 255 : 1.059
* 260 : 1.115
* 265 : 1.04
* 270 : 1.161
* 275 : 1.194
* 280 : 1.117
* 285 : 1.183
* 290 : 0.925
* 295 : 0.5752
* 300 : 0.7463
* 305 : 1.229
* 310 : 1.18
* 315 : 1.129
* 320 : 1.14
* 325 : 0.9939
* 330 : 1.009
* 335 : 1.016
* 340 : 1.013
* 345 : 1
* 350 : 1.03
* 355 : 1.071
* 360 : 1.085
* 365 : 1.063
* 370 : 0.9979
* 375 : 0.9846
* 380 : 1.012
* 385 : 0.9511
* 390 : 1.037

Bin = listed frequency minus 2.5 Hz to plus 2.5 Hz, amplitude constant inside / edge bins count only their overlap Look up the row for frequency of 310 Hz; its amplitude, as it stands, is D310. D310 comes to 1.18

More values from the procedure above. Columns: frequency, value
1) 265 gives 1.04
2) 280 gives 1.117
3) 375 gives 0.9846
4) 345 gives 1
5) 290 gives 0.925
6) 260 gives 1.115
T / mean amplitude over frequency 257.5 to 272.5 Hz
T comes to 1.11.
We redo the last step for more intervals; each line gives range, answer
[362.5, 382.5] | 1.01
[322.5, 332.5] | 1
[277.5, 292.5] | 1.07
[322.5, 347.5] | 1.01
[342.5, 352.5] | 1.02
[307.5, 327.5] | 1.11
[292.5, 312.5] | 0.933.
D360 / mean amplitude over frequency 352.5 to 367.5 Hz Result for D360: 1.07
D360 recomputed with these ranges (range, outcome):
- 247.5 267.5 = 1.05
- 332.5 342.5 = 1.01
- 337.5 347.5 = 1.01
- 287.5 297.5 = 0.75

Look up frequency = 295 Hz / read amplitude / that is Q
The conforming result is 0.5752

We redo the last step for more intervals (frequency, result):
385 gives 0.9511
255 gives 1.059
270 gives 1.161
